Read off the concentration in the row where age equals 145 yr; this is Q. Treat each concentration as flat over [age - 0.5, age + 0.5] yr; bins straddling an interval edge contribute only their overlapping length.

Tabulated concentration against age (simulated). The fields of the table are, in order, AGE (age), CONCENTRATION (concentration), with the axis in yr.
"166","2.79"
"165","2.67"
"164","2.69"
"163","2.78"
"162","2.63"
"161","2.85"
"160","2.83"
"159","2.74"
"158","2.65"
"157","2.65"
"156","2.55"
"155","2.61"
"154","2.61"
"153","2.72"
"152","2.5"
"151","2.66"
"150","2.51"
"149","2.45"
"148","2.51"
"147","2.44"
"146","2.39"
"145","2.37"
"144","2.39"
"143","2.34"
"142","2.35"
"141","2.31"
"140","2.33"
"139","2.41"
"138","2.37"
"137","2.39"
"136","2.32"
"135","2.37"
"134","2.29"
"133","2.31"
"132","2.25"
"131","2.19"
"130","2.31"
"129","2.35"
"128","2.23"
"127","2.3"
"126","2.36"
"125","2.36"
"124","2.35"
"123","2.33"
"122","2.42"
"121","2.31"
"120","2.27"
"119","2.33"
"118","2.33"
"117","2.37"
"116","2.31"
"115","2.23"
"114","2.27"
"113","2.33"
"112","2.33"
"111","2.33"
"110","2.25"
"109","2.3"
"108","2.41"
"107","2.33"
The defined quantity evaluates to 2.37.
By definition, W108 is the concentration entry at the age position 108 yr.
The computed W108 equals 2.41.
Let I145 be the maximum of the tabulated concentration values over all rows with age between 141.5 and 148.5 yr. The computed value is 2.51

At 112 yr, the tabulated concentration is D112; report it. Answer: 2.33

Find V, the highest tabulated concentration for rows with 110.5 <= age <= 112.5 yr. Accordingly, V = 2.33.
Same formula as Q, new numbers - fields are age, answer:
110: 2.25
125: 2.36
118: 2.33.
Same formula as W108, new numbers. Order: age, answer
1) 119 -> 2.33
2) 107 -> 2.33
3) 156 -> 2.55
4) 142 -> 2.35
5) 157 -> 2.65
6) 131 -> 2.19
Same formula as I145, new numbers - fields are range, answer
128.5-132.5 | 2.35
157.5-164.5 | 2.85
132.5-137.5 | 2.39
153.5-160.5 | 2.83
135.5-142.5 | 2.41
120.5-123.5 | 2.42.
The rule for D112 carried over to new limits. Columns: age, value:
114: 2.27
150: 2.51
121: 2.31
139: 2.41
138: 2.37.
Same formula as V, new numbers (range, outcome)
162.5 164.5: 2.78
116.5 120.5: 2.37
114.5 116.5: 2.31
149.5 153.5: 2.72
